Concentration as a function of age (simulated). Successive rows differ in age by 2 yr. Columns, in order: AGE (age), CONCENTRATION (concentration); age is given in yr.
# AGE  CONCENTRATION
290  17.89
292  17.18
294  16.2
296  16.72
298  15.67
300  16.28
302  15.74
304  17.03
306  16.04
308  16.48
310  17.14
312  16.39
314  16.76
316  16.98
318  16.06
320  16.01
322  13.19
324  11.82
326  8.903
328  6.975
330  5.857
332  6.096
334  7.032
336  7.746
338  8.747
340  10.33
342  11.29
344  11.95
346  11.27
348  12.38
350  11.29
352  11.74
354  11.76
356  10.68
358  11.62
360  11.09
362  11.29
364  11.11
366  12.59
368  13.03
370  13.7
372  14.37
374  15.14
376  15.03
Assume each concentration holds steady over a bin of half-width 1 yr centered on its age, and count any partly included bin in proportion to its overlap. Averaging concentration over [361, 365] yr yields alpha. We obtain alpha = 11.2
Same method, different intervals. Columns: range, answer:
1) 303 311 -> 16.7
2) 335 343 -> 9.53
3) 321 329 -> 10.2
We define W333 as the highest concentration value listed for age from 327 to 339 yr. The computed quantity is 8.747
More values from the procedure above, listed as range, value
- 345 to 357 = 12.38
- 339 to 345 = 11.95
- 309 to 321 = 17.14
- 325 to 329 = 8.903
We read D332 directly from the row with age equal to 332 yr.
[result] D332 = 6.096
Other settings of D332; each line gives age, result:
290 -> 17.89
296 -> 16.72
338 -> 8.747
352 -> 11.74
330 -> 5.857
